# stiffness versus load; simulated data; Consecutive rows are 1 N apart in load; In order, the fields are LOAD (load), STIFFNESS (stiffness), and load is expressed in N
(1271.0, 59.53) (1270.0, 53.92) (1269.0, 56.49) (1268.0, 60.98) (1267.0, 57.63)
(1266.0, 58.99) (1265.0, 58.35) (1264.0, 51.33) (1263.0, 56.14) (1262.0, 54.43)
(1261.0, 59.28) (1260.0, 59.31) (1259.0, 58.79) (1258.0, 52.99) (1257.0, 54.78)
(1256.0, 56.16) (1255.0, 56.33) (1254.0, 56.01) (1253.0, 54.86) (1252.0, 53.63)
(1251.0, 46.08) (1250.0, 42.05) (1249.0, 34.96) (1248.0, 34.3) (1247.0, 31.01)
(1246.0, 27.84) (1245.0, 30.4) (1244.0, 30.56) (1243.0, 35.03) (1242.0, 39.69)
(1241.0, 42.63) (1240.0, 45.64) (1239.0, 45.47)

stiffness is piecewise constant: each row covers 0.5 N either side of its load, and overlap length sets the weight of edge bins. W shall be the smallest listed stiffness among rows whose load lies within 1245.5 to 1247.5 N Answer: 27.84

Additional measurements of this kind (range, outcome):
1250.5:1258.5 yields 46.08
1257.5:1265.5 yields 51.33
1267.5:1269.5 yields 56.49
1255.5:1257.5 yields 54.78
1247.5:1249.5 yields 34.3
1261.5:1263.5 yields 54.43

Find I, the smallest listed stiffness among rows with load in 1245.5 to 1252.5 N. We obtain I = 27.84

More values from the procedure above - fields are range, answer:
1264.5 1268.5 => 57.63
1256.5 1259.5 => 52.99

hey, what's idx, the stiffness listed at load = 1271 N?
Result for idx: 59.53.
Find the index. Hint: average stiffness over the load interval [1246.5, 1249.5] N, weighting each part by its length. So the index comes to 33.4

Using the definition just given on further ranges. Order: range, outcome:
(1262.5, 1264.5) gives 53.7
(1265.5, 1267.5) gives 58.3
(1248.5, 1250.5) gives 38.5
